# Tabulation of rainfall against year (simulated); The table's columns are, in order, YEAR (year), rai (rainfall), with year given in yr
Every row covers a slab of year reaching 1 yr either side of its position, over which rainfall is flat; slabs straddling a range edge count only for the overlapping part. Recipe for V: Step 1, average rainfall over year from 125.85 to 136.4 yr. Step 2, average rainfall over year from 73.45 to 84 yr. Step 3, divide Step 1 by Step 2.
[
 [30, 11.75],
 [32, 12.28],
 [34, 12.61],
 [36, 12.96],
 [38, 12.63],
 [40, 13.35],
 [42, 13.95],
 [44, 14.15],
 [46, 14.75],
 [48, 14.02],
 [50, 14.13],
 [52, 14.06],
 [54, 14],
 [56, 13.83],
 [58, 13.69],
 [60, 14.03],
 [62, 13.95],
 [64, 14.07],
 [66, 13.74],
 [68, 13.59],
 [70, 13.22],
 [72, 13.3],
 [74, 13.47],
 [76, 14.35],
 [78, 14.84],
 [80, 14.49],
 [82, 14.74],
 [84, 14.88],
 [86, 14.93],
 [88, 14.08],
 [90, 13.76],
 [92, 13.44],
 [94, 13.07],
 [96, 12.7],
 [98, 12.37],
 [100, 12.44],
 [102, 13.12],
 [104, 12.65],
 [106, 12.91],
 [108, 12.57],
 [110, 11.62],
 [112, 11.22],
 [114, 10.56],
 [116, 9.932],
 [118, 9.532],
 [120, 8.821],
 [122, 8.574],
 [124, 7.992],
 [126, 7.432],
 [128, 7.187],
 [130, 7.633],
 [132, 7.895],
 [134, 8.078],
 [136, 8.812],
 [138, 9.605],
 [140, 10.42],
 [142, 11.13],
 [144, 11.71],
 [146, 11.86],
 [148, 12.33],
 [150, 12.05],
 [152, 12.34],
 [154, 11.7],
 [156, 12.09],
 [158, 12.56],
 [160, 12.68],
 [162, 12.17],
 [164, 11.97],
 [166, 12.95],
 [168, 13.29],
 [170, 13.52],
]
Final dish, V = 0.54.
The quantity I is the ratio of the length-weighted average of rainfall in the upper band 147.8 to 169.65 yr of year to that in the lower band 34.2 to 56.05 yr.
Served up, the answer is 0.90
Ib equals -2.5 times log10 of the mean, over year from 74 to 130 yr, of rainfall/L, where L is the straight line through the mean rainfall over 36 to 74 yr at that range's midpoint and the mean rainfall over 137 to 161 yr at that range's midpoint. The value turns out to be 0.07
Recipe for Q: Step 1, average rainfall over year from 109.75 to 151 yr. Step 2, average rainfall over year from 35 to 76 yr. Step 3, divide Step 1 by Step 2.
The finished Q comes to 0.70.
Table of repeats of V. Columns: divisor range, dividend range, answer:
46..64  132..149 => 0.74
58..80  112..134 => 0.62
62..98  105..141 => 0.68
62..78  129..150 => 0.73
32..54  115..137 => 0.61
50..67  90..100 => 0.93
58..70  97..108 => 0.92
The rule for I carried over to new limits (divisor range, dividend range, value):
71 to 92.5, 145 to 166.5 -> 0.86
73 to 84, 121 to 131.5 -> 0.54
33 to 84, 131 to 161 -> 0.80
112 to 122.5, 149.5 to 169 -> 1.28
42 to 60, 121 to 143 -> 0.61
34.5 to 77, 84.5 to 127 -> 0.85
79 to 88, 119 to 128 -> 0.55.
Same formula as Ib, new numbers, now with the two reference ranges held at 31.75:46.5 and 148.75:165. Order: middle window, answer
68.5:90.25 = -0.099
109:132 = 0.352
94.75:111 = 0.014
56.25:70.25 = -0.055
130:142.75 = 0.329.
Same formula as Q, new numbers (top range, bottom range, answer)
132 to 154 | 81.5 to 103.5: 0.79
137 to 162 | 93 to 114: 0.95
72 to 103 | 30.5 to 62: 1.01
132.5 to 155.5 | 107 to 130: 1.14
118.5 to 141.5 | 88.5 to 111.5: 0.66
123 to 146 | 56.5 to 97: 0.65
